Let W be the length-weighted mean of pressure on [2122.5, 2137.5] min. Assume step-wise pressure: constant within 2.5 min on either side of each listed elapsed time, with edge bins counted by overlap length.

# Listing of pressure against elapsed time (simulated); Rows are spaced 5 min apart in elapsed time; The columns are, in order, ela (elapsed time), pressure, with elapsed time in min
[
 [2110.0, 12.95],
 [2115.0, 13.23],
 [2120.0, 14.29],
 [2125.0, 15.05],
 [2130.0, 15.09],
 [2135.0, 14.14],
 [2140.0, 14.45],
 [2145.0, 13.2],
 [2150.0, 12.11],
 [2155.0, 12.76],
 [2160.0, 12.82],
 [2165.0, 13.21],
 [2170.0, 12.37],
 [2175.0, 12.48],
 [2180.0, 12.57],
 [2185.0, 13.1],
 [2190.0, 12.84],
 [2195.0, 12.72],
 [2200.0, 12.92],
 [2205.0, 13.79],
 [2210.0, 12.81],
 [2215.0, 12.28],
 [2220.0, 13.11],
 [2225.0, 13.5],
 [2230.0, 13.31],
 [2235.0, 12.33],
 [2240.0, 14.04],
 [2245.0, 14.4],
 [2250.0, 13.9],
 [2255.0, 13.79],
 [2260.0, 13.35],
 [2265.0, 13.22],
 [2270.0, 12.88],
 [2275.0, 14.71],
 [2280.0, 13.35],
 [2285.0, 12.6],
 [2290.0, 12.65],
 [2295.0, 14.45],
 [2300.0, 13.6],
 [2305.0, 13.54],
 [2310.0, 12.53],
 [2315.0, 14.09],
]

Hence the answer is 14.8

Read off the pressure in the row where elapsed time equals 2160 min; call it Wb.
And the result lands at 12.82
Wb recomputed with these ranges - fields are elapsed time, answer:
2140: 14.45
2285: 12.6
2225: 13.5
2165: 13.21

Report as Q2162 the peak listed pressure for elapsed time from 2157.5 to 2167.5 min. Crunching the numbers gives 13.21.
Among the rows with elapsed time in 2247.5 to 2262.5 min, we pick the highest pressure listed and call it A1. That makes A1 13.9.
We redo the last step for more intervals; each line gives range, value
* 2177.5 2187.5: 13.1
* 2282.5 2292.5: 12.65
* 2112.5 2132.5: 15.09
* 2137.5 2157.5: 14.45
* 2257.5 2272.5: 13.35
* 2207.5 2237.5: 13.5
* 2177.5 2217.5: 13.79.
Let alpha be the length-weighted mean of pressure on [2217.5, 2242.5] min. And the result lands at 13.3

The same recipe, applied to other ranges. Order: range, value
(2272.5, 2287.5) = 13.6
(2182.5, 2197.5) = 12.9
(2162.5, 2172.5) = 12.8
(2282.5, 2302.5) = 13.3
